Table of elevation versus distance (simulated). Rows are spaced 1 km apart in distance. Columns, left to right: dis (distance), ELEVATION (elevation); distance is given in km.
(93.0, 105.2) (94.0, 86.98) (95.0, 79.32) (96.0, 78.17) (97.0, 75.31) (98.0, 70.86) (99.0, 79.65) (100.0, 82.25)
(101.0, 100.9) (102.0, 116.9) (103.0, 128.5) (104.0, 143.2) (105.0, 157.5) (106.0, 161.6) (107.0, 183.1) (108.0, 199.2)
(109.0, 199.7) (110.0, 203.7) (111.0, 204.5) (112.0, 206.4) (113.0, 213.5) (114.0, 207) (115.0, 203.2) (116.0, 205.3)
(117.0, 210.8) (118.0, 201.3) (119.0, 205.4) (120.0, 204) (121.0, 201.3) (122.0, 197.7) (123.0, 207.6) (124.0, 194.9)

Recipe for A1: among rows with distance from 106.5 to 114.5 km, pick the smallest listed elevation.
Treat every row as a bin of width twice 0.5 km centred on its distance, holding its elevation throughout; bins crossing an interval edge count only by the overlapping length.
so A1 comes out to 183.1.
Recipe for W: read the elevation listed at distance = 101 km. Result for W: 100.9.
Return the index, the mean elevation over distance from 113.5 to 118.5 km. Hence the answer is 206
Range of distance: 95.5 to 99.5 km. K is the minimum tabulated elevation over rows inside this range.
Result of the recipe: 70.86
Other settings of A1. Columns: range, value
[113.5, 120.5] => 201.3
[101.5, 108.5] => 116.9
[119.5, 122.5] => 197.7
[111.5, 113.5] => 206.4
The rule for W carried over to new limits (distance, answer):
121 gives 201.3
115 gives 203.2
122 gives 197.7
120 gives 204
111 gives 204.5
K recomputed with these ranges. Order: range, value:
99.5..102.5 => 82.25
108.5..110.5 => 199.7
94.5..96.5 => 78.17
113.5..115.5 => 203.2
